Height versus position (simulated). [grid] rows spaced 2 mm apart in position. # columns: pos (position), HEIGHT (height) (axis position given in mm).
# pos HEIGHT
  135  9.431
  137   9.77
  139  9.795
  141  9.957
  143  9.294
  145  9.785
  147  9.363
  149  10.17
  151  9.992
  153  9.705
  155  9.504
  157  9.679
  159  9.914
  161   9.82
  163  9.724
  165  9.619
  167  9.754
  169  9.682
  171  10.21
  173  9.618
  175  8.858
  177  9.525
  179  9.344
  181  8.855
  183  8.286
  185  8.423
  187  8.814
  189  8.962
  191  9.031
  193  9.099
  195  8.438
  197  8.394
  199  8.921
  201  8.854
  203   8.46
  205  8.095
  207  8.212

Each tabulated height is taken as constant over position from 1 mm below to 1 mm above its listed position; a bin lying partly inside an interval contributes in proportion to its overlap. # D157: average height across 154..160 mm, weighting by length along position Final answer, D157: 9.7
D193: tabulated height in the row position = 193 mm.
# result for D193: 9.099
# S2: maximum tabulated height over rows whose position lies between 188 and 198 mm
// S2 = 9.099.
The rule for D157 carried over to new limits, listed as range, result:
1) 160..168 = 9.73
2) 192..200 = 8.71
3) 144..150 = 9.77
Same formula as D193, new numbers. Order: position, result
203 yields 8.46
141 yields 9.957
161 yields 9.82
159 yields 9.914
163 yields 9.724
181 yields 8.855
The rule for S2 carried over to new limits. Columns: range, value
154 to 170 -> 9.914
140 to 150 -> 10.17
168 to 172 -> 10.21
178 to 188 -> 9.344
